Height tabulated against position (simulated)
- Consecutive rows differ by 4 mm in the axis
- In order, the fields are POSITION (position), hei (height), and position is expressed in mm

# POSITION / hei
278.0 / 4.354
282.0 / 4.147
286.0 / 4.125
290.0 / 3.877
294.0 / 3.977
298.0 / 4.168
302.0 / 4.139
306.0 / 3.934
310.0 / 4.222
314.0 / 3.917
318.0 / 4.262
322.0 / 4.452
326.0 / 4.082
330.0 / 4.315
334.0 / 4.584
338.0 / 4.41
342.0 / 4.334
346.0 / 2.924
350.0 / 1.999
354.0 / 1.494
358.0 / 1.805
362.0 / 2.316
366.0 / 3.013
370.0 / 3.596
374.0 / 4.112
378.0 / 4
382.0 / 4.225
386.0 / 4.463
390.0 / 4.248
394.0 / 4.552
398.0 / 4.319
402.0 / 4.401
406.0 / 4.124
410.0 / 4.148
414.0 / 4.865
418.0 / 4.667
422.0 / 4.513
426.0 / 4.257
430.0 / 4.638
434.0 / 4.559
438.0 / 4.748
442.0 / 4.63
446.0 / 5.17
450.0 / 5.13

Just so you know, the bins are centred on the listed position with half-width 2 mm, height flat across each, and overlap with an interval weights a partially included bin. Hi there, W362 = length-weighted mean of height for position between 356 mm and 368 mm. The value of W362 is 2.38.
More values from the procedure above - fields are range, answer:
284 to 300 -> 4.04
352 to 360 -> 1.65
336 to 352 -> 3.42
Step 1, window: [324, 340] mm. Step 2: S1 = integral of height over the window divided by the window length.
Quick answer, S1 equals 4.35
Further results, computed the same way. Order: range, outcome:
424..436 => 4.48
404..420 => 4.45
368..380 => 3.9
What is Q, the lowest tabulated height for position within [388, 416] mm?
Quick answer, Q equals 4.124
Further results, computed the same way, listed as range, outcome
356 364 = 1.805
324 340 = 4.082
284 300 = 3.877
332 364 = 1.494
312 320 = 3.917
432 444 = 4.559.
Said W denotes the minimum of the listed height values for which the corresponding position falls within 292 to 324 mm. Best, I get 3.917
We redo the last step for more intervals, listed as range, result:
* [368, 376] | 3.596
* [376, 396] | 4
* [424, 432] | 4.257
